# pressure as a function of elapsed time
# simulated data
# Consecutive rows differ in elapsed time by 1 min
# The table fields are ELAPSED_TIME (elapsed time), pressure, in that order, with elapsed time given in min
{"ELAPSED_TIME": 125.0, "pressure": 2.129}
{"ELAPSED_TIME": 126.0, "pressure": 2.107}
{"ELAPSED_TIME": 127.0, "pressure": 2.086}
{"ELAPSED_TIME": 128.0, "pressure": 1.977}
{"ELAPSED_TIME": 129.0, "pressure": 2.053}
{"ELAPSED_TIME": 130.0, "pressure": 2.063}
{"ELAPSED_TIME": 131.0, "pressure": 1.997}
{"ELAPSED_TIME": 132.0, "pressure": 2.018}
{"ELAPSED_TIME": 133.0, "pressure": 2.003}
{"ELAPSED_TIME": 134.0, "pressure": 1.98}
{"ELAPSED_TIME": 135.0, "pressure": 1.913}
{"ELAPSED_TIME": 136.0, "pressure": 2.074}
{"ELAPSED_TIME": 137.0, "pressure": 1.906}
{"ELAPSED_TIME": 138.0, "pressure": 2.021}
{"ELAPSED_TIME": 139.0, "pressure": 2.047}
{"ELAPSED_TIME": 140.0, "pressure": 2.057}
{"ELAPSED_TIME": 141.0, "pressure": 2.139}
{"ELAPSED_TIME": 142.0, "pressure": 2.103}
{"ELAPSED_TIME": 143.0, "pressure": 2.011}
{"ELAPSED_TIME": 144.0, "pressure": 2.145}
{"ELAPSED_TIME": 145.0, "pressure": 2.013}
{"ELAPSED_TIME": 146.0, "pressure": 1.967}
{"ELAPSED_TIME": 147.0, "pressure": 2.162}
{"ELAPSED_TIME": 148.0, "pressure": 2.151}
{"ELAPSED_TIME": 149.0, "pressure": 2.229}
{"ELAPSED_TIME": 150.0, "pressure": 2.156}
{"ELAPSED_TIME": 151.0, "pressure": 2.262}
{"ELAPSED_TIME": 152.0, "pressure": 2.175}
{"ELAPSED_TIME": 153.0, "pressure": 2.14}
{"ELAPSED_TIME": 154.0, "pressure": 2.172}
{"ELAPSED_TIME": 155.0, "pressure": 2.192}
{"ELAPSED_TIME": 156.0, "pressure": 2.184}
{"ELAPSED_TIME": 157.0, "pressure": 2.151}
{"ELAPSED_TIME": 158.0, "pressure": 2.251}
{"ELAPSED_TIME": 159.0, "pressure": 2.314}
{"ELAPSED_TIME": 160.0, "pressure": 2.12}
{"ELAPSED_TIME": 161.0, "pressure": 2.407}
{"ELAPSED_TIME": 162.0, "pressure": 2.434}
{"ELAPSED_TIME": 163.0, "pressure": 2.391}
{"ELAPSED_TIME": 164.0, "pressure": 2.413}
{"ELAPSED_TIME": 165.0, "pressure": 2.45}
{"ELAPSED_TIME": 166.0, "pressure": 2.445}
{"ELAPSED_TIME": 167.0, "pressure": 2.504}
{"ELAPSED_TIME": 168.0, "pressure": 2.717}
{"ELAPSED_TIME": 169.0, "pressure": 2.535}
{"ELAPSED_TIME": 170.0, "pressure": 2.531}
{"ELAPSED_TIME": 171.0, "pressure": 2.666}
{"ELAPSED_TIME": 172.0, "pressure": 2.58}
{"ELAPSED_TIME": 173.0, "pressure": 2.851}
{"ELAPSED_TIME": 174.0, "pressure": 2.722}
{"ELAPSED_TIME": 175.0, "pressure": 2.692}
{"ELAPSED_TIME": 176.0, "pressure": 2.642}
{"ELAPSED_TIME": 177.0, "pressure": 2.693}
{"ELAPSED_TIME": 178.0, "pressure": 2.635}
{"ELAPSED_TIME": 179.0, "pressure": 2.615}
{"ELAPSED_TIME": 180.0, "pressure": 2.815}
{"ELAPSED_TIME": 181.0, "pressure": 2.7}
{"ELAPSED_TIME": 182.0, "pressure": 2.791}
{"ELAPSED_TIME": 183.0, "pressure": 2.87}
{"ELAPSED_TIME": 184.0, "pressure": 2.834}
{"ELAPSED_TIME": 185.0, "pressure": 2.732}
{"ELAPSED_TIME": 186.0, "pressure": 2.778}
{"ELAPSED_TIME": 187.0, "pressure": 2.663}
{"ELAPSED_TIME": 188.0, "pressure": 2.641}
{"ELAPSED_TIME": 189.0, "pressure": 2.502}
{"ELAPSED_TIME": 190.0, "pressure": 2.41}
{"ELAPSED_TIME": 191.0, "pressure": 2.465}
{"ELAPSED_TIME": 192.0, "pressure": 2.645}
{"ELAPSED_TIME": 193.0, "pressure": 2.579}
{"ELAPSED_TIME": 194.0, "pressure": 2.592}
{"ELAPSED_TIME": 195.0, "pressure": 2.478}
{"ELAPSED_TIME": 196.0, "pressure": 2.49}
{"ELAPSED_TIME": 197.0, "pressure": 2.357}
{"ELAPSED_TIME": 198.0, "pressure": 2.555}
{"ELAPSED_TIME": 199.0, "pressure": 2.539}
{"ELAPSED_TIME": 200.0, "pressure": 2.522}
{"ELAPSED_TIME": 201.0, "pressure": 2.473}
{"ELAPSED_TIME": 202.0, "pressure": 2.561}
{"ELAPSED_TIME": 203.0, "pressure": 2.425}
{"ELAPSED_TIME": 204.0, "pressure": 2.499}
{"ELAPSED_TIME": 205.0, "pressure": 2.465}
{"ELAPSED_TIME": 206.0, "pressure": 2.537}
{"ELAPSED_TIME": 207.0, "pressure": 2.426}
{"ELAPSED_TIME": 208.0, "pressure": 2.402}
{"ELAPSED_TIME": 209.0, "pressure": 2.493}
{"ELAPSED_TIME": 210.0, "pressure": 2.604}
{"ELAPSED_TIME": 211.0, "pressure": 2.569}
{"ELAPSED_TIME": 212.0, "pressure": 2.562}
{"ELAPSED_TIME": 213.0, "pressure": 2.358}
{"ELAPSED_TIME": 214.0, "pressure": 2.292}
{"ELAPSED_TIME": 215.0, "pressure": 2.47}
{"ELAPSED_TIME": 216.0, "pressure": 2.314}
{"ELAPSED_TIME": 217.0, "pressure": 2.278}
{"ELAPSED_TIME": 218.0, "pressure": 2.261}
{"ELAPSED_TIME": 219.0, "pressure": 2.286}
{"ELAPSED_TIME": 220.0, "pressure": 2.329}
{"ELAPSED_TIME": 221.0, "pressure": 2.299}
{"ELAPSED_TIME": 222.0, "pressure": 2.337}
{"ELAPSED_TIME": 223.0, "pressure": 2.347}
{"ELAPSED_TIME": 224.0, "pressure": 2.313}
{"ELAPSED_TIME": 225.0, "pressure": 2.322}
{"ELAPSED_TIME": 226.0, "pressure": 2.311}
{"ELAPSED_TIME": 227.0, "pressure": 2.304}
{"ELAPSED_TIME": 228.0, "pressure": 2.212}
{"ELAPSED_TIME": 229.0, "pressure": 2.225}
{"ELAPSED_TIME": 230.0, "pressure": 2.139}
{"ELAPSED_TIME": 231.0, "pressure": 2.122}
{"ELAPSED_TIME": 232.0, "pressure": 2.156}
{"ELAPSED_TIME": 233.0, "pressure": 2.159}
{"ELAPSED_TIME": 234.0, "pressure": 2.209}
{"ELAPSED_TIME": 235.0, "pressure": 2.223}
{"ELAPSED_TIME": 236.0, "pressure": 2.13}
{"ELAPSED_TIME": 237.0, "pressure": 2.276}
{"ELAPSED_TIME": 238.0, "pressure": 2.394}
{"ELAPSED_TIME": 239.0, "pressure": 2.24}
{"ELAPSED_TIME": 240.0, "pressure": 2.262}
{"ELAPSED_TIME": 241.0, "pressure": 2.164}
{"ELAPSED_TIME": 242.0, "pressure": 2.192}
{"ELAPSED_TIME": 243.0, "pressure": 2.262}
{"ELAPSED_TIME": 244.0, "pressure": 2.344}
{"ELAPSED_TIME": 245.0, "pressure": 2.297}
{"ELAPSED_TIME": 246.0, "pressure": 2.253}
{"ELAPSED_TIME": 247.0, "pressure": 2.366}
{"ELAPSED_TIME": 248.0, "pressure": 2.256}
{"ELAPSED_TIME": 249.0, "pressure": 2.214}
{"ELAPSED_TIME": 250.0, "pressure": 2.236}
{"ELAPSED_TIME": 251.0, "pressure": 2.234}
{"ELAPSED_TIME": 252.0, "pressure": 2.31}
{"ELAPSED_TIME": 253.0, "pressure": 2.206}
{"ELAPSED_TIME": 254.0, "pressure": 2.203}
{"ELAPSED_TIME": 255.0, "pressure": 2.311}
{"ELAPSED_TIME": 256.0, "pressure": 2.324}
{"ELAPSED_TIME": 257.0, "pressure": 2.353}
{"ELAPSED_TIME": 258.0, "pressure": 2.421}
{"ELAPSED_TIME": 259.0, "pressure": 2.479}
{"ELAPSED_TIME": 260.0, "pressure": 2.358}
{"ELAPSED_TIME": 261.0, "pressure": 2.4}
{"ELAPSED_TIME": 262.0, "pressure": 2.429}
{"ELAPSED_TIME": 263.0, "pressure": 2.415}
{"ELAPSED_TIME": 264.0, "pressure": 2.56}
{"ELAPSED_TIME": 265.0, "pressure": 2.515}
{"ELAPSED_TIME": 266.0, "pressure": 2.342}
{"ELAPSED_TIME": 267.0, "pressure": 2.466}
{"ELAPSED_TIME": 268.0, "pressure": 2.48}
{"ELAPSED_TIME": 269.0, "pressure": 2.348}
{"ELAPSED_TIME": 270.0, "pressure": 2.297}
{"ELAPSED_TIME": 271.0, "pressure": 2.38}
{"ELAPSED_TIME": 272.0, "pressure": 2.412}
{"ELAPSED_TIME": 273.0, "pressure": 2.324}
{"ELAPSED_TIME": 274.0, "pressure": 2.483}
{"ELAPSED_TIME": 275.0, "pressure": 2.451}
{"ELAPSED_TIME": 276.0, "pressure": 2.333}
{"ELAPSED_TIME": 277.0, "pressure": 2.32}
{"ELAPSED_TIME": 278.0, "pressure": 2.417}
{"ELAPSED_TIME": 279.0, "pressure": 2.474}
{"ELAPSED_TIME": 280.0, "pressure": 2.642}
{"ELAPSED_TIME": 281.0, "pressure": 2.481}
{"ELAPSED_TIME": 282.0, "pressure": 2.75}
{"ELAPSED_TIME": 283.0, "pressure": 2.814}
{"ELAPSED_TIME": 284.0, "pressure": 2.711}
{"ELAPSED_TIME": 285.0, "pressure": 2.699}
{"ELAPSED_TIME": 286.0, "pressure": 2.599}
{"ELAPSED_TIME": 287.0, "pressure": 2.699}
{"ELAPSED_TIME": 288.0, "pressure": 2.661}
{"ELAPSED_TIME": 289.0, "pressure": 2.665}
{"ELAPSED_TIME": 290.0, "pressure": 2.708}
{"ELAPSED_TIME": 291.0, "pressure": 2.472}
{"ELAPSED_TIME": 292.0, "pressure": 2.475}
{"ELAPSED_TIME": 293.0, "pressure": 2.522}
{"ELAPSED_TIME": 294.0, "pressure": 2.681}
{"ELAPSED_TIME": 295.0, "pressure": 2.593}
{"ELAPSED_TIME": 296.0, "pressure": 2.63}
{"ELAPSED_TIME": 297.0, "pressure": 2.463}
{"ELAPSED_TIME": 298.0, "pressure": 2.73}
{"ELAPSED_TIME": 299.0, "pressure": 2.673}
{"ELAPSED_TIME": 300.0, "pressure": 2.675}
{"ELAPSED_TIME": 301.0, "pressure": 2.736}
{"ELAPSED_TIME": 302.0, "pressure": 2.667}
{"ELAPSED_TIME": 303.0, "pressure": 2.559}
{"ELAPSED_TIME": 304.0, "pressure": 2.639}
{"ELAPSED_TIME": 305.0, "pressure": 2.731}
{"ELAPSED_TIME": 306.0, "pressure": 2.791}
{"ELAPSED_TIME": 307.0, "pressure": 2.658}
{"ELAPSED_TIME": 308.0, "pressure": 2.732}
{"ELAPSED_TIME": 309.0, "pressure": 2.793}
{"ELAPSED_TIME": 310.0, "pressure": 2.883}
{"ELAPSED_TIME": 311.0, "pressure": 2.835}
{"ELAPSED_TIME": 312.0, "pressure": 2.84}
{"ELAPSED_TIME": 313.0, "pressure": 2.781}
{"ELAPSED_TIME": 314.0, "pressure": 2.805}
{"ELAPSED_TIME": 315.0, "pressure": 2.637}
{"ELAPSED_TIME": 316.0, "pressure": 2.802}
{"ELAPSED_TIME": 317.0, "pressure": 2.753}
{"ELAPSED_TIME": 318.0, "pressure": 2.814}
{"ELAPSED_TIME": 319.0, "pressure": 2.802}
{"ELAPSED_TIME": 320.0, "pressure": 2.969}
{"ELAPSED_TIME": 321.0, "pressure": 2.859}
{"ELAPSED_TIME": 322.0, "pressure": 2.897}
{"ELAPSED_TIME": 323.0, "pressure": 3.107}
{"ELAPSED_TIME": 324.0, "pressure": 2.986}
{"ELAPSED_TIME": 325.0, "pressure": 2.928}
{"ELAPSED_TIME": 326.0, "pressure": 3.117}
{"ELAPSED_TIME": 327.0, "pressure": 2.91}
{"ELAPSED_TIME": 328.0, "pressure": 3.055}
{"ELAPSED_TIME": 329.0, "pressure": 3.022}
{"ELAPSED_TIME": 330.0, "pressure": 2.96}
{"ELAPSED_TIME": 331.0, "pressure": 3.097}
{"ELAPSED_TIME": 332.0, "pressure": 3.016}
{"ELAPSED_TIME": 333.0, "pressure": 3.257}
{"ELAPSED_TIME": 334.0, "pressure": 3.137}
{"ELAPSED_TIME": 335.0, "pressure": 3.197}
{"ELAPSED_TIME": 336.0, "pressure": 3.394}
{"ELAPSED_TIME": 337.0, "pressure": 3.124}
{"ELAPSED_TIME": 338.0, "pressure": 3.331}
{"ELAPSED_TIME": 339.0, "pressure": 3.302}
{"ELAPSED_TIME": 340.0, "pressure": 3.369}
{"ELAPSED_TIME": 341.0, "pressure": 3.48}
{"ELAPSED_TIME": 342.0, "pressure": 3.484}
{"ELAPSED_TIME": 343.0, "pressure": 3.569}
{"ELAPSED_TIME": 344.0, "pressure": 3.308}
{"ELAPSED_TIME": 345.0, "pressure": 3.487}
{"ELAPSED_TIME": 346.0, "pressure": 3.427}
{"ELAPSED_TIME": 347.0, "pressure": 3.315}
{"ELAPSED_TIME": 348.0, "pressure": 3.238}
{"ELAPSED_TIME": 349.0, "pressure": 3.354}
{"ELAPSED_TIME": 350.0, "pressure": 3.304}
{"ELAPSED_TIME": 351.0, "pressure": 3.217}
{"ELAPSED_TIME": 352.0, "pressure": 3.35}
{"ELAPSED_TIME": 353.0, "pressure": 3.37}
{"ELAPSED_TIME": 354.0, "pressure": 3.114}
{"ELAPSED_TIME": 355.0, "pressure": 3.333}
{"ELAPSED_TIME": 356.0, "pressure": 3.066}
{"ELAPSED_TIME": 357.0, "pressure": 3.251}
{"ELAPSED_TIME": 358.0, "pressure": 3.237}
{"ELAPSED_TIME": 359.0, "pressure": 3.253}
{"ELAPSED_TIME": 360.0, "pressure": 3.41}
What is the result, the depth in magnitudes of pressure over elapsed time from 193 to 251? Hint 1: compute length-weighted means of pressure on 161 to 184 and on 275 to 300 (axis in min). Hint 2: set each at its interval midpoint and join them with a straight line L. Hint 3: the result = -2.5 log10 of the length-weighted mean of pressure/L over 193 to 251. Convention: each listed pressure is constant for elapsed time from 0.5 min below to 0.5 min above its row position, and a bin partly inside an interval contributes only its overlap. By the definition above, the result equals 0.12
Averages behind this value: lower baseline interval 2.62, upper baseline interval 2.59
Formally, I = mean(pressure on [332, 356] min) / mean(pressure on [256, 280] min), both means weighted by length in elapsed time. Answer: 1.37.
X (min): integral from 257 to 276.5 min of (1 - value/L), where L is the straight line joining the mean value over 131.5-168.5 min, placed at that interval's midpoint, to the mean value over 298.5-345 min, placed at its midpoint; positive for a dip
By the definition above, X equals 2.2 min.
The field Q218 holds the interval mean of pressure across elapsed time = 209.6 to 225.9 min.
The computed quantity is 2.37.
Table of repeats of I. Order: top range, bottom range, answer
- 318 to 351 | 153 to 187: 1.25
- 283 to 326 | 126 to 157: 1.31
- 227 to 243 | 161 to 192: 0.84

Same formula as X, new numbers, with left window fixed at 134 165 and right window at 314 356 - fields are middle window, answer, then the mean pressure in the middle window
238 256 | 2.79 min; 2.26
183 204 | -1.55 min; 2.57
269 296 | 3.09 min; 2.54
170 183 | -2.25 min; 2.7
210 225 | 0.92 min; 2.37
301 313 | 1.03 min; 2.74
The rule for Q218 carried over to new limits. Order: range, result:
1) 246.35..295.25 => 2.45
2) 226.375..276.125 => 2.31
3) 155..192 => 2.56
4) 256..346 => 2.76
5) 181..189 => 2.74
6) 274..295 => 2.58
